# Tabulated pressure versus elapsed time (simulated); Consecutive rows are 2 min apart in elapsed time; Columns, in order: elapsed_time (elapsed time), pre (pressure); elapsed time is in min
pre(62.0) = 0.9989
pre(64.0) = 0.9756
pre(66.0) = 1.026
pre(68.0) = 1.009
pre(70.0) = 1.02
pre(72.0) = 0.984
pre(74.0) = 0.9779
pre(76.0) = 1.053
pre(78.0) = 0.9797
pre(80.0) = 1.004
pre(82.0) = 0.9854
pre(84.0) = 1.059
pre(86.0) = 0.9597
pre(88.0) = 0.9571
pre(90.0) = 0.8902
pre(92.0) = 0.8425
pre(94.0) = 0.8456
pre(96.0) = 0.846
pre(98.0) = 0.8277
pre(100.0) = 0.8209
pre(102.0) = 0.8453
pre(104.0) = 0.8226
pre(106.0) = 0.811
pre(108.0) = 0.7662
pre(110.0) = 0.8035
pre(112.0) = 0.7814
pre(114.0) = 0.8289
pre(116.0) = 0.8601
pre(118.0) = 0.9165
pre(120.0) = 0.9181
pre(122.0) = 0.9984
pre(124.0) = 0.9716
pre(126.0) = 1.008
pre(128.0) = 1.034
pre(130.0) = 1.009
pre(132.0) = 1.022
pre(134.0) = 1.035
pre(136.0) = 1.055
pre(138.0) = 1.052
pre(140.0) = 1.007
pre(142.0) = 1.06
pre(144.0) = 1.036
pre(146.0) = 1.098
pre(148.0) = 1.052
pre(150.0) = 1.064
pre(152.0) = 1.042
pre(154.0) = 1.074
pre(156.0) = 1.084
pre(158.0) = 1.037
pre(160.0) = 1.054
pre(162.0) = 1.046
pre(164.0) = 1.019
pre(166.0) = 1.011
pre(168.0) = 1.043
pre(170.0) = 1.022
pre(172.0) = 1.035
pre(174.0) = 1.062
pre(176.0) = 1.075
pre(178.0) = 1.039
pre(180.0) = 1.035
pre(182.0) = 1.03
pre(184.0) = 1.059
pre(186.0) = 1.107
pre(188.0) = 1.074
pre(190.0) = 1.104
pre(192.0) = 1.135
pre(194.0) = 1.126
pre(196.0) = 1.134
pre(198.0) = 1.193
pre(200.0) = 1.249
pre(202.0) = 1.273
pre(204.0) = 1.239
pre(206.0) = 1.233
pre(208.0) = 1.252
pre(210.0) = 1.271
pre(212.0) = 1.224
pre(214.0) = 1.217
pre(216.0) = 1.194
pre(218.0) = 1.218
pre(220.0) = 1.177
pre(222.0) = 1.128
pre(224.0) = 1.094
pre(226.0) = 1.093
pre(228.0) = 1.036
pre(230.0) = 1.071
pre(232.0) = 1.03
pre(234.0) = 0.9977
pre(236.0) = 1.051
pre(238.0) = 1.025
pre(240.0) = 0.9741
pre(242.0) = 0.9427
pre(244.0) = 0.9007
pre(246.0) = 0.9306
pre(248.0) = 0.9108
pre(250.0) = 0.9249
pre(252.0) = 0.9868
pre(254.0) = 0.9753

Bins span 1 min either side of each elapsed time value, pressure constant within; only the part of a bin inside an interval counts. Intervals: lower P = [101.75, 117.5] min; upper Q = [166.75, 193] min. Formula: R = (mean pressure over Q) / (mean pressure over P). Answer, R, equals 1.30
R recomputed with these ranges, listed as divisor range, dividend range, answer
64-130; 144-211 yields 1.19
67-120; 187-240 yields 1.27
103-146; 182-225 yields 1.24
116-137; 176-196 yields 1.09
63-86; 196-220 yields 1.22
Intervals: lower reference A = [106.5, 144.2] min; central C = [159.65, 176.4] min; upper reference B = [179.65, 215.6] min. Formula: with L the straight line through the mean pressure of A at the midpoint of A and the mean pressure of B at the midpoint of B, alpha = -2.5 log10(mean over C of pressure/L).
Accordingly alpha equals 0.04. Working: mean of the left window 0.952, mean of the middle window 1.04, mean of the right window 1.17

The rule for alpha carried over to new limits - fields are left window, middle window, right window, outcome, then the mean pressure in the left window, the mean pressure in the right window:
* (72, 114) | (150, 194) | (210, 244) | -0.05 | 0.895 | 1.09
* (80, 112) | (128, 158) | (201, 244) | -0.09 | 0.873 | 1.13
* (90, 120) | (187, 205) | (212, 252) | -0.18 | 0.835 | 1.05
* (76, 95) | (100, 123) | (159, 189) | 0.16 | 0.953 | 1.05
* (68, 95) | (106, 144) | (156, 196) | 0.07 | 0.968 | 1.06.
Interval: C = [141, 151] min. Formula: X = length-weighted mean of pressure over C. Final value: 1.06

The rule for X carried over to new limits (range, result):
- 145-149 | 1.08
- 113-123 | 0.904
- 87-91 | 0.924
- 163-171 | 1.02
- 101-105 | 0.834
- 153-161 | 1.06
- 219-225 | 1.13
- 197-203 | 1.24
